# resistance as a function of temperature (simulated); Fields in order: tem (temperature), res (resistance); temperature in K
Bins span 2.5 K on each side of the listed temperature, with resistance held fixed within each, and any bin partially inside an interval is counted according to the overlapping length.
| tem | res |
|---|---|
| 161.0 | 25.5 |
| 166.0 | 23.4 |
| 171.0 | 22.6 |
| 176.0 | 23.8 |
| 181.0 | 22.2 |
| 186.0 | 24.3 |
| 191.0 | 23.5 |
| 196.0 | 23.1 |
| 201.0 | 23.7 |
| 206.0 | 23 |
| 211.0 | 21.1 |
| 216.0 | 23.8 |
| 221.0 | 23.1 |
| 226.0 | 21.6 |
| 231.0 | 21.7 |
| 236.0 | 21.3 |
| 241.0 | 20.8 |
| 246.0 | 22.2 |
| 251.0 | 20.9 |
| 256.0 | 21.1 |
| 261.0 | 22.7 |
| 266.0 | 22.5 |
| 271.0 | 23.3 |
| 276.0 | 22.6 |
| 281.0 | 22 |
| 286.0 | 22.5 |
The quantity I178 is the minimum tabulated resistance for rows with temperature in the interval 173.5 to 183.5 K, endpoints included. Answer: 22.2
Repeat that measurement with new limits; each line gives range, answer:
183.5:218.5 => 21.1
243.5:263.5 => 20.9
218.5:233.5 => 21.6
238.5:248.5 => 20.8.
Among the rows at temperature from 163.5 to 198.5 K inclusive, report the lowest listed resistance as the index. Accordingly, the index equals 22.2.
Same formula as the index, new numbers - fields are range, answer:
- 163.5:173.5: 22.6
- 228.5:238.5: 21.3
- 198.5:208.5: 23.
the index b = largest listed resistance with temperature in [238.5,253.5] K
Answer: 22.2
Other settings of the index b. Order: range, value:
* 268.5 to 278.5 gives 23.3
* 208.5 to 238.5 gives 23.8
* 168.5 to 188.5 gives 24.3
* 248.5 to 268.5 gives 22.7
